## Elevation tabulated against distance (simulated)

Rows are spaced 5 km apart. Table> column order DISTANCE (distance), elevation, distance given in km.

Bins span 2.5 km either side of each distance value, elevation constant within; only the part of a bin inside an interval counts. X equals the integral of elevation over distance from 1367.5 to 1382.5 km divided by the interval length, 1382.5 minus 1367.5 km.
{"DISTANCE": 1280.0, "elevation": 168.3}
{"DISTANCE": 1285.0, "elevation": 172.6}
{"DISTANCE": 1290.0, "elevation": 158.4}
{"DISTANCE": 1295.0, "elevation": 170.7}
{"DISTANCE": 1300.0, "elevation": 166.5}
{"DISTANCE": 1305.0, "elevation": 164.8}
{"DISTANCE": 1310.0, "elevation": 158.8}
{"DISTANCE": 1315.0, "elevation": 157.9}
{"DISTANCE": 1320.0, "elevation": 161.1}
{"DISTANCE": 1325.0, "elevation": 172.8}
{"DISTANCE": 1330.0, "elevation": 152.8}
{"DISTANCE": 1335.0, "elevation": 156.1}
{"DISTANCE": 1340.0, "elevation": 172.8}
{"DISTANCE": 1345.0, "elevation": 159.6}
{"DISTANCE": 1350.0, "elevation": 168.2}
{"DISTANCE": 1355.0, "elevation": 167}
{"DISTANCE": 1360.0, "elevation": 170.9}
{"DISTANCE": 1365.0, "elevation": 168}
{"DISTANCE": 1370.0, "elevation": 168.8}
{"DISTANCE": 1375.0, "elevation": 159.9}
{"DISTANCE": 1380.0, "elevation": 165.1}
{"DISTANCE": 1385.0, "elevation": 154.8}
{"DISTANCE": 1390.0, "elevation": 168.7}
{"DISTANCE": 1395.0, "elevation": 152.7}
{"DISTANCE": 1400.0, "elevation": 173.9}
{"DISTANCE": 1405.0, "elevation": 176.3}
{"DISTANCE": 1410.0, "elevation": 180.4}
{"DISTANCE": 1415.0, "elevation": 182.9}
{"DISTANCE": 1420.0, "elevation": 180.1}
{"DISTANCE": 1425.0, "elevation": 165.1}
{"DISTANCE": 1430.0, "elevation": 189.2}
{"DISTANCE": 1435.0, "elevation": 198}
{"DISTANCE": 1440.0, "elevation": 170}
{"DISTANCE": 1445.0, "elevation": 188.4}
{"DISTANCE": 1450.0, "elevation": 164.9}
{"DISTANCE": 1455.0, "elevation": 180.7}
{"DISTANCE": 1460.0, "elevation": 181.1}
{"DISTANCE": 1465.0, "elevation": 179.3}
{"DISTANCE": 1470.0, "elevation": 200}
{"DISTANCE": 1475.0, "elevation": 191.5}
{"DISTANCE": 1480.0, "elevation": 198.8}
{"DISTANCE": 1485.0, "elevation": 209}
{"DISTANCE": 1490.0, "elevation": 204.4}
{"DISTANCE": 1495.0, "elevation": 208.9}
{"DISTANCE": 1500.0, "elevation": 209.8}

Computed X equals 165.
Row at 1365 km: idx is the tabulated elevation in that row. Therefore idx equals 168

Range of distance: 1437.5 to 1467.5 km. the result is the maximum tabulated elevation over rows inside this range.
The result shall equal 188.4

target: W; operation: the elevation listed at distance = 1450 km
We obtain 164.9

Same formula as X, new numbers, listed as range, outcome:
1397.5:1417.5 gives 178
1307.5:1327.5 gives 163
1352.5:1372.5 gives 169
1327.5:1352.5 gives 162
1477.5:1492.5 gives 204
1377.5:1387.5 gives 160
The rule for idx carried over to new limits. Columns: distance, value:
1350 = 168.2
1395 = 152.7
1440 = 170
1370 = 168.8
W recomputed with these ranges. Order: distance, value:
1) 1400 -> 173.9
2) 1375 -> 159.9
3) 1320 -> 161.1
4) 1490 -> 204.4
